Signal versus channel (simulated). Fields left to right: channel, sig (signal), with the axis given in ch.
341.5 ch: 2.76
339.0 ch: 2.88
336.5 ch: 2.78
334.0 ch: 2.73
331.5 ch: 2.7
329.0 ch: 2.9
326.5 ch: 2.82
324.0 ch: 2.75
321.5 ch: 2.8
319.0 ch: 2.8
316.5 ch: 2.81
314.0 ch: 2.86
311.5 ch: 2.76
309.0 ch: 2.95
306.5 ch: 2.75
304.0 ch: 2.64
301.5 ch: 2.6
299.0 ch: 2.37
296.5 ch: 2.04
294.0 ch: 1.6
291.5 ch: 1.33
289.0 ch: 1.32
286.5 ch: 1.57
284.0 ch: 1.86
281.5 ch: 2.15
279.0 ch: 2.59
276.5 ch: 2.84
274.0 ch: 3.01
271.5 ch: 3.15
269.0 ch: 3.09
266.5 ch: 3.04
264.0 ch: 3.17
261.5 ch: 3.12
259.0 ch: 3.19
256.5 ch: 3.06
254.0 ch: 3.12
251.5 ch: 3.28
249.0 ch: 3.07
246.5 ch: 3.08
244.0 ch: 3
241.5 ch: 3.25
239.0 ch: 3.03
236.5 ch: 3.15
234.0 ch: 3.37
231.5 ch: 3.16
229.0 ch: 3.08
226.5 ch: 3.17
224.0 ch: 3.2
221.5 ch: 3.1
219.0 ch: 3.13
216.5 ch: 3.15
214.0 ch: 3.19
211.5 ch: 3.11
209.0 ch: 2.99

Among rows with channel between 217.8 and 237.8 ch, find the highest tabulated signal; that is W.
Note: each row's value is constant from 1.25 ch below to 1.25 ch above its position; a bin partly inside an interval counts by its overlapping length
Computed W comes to 3.37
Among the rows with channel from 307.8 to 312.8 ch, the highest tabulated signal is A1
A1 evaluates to 2.95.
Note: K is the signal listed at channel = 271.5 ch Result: 3.15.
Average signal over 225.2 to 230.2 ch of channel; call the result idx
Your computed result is 3.13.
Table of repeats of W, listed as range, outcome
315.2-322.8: 2.81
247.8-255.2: 3.28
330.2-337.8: 2.78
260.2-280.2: 3.17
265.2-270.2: 3.09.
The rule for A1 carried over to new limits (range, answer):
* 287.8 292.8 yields 1.33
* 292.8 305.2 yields 2.64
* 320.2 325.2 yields 2.8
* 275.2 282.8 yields 2.84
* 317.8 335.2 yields 2.9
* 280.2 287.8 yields 2.15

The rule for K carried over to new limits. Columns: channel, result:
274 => 3.01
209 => 2.99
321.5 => 2.8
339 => 2.88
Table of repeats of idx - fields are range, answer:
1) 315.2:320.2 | 2.81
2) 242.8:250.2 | 3.05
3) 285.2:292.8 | 1.41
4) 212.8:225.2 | 3.15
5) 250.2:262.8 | 3.15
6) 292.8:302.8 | 2.16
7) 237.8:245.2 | 3.09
